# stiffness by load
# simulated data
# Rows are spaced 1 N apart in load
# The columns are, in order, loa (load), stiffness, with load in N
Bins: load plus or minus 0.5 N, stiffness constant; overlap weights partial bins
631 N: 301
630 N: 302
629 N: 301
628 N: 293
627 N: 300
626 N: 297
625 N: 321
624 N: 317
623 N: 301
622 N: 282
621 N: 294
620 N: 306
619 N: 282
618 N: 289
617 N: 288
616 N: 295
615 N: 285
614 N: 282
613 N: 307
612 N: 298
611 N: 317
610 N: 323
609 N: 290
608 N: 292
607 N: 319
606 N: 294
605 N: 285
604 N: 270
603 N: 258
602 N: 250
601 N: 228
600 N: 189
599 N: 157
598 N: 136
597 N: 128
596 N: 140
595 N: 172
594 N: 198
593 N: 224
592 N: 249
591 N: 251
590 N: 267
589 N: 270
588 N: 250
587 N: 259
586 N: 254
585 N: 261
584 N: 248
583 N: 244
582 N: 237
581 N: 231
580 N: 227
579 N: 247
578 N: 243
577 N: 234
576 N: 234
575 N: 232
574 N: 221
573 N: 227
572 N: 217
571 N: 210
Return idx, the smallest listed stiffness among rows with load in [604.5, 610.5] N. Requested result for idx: 285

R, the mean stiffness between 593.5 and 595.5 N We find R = 185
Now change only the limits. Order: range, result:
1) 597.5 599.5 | 146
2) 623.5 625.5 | 319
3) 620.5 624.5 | 298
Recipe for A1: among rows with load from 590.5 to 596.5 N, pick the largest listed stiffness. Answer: 251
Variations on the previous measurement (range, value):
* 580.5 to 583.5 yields 244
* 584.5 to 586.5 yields 261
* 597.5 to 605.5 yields 285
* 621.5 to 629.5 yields 321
